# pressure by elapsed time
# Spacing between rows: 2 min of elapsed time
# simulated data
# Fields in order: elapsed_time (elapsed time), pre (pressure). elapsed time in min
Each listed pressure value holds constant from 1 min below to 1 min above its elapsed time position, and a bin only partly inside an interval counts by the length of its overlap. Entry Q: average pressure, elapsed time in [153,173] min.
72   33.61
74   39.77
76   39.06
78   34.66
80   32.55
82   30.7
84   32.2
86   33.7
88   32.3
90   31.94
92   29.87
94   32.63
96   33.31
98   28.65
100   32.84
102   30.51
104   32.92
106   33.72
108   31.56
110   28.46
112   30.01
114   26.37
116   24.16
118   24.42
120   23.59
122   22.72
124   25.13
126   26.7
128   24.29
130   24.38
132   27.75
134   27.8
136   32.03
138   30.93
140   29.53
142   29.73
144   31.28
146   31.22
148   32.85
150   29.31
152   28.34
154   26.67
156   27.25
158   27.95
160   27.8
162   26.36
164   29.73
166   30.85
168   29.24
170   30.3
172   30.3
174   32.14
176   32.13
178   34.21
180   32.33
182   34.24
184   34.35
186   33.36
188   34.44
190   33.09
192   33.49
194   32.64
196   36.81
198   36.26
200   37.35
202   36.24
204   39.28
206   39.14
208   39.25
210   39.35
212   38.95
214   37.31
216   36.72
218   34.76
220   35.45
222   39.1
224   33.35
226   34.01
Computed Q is 28.6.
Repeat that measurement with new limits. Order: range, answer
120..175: 28.5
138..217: 32.8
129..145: 29.2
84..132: 28.9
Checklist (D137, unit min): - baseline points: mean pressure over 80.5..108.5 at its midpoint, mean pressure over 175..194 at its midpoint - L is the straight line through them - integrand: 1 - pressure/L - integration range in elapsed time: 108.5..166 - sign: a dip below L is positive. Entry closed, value 8.5 min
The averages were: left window 31.9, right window 33.5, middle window 27.8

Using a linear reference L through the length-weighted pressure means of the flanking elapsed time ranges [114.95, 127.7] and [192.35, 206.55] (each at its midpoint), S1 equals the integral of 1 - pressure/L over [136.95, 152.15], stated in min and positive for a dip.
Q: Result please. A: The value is -1.3 min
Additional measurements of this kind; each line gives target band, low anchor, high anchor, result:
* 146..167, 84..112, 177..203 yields 2.9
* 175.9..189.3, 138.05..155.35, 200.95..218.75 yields 0.3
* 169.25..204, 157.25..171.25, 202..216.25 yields -0.3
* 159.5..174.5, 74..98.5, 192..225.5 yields 2.5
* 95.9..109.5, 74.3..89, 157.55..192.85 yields 0.7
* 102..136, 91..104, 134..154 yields 3.9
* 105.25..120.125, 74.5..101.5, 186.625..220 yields 2.5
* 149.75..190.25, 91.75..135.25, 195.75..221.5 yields 3.8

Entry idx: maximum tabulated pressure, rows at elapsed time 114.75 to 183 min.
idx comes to 34.24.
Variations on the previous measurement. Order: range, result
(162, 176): 32.14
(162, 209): 39.28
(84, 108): 33.72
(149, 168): 30.85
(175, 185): 34.35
